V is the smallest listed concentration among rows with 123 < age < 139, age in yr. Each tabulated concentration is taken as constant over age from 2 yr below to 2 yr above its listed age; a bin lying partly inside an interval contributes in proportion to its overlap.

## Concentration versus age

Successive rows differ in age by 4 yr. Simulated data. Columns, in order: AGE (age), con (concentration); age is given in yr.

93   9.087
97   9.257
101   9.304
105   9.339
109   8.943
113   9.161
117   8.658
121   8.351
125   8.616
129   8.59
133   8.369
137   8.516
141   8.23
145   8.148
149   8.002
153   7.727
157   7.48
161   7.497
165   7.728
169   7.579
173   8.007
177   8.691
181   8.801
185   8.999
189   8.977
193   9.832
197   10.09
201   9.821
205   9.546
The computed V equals 8.369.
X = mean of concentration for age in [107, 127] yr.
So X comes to 8.75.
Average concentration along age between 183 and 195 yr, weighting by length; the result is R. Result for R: 9.27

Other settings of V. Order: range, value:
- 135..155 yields 7.727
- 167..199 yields 7.579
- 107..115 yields 8.943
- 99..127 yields 8.351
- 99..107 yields 9.304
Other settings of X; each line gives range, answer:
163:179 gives 8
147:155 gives 7.86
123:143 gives 8.46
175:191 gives 8.87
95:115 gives 9.2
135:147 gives 8.3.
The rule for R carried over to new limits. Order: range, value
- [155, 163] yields 7.49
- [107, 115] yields 9.05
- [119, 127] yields 8.48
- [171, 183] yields 8.5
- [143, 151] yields 8.07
